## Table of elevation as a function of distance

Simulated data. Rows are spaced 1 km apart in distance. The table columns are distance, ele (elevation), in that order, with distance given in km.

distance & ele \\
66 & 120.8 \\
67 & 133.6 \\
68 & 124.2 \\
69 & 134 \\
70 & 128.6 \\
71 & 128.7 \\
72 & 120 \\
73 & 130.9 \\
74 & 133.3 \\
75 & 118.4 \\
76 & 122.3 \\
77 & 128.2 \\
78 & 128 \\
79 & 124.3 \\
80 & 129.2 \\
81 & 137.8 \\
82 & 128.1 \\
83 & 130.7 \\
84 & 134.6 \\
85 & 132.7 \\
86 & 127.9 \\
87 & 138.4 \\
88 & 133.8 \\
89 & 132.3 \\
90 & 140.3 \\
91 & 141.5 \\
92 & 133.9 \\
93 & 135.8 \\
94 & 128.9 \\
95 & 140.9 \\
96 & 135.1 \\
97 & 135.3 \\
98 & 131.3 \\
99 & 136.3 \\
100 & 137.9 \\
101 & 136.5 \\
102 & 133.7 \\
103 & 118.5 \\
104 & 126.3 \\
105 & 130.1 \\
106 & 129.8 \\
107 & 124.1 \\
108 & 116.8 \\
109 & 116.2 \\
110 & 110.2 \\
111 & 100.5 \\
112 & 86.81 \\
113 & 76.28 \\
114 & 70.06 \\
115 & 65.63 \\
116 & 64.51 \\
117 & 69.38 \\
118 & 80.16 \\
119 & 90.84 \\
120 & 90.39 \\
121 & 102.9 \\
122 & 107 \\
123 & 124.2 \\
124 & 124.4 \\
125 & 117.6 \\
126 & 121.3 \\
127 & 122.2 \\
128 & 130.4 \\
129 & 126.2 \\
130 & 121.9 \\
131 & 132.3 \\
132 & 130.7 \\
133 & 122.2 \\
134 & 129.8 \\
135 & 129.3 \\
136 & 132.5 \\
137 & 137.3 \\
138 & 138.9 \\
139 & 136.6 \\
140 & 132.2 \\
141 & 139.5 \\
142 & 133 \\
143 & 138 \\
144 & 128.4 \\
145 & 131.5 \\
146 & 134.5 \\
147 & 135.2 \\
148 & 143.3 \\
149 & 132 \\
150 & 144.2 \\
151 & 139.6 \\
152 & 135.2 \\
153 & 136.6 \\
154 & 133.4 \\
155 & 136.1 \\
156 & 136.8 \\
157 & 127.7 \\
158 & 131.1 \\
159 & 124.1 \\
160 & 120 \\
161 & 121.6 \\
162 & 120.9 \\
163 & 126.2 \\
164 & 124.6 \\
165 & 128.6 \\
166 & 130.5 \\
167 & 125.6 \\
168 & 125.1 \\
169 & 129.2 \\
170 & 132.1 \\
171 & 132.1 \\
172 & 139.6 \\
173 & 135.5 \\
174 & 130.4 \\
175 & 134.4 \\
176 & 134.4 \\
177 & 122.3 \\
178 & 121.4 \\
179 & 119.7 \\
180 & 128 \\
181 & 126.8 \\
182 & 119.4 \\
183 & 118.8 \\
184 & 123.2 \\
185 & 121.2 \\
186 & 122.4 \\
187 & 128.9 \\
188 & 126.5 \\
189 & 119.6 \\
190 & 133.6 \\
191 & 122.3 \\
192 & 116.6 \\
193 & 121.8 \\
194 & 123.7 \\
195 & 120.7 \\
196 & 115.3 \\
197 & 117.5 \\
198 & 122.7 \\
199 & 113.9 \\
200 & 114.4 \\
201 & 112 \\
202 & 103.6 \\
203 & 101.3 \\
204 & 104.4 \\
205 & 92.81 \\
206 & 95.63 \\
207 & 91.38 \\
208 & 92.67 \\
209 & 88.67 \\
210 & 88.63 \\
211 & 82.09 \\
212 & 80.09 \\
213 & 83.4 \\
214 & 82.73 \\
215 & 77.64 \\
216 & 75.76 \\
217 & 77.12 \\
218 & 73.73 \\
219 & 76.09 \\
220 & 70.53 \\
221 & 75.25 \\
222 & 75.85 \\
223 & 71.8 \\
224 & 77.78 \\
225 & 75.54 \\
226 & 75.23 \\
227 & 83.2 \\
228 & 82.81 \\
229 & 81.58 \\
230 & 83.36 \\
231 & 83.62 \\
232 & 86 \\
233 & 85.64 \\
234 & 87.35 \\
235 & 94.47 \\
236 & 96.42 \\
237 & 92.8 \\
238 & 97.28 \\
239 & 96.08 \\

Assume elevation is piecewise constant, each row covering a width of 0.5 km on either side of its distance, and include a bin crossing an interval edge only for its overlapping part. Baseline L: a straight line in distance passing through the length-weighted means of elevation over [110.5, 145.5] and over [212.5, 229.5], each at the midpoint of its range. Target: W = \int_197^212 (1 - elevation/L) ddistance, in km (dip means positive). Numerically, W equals -2.9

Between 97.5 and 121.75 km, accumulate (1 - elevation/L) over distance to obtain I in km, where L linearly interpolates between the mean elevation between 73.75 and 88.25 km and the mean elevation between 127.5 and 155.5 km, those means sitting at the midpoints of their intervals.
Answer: 4.7 km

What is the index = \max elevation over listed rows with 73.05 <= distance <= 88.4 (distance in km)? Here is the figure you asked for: 138.4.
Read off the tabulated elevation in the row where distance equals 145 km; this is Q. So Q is 131.5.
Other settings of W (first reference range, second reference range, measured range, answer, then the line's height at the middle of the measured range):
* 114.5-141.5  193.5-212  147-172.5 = -4.7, 111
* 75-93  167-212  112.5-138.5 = 3.3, 126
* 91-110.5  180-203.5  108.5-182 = 1.4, 125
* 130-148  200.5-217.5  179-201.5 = -4.4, 102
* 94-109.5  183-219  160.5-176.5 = -2.4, 113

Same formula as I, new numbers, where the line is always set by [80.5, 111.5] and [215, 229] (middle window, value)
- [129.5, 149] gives -3.7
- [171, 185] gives -4.7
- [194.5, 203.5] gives -2.8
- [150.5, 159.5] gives -2.4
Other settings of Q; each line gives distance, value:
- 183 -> 118.8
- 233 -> 85.64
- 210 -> 88.63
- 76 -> 122.3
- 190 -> 133.6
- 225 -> 75.54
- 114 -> 70.06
